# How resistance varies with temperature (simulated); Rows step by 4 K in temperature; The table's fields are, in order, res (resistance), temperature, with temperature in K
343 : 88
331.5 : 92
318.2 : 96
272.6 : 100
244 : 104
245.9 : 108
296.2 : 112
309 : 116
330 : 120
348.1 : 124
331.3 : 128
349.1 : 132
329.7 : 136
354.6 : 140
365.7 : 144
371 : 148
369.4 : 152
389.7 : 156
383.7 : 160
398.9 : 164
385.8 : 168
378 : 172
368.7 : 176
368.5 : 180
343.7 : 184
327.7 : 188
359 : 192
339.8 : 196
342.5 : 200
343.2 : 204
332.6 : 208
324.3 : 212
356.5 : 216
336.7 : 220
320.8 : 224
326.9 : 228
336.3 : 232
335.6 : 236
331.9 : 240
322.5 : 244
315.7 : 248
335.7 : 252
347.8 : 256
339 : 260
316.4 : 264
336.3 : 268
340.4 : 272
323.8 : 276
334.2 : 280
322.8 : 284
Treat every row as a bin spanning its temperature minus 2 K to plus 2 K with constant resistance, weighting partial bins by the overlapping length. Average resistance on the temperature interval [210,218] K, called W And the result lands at 340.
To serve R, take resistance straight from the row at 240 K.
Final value 331.9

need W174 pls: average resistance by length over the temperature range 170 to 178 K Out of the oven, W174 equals 373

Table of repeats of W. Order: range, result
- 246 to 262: 335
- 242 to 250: 319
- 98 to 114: 265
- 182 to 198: 343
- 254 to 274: 336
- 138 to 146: 360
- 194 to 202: 341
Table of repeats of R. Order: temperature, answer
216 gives 356.5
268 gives 336.3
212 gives 324.3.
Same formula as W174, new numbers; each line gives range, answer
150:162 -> 381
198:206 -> 343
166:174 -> 382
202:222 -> 339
